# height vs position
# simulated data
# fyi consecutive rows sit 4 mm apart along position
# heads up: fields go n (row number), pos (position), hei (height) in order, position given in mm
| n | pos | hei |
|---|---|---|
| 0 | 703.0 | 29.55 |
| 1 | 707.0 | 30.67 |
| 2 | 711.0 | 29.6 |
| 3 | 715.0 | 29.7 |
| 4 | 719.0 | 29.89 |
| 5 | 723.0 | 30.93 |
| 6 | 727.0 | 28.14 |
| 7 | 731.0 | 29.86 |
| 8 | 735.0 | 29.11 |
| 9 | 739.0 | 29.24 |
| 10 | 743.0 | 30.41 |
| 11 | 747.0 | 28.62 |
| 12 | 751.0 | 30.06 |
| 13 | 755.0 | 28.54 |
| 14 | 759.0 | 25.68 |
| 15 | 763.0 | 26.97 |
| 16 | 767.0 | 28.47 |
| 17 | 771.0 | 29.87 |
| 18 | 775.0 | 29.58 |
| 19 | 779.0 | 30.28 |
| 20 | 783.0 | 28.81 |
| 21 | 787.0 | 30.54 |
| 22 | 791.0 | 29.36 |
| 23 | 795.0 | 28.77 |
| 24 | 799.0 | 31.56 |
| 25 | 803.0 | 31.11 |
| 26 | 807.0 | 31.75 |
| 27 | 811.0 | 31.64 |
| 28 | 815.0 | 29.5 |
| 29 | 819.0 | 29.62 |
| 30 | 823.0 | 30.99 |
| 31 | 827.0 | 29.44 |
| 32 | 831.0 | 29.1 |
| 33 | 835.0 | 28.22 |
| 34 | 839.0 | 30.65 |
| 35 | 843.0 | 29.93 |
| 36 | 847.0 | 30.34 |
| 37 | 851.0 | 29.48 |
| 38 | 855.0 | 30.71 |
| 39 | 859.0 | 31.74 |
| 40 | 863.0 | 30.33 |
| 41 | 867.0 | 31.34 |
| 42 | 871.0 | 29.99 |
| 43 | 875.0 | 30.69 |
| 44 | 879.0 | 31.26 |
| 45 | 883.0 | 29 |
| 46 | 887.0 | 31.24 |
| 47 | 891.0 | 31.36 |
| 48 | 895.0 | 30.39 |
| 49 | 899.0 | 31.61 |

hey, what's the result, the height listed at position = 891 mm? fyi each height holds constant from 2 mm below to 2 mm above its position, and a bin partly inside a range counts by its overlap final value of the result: 31.36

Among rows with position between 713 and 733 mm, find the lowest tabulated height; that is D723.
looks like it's 28.14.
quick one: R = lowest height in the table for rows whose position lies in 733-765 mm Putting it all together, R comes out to 25.68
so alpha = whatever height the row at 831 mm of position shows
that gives 29.1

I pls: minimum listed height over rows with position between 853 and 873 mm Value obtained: 29.99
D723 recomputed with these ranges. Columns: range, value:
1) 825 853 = 28.22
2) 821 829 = 29.44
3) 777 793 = 28.81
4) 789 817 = 28.77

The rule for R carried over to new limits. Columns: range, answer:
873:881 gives 30.69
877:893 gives 29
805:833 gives 29.1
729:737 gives 29.11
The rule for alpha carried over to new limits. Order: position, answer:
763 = 26.97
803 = 31.11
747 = 28.62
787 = 30.54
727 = 28.14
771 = 29.87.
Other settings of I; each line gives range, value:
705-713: 29.6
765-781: 28.47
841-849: 29.93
